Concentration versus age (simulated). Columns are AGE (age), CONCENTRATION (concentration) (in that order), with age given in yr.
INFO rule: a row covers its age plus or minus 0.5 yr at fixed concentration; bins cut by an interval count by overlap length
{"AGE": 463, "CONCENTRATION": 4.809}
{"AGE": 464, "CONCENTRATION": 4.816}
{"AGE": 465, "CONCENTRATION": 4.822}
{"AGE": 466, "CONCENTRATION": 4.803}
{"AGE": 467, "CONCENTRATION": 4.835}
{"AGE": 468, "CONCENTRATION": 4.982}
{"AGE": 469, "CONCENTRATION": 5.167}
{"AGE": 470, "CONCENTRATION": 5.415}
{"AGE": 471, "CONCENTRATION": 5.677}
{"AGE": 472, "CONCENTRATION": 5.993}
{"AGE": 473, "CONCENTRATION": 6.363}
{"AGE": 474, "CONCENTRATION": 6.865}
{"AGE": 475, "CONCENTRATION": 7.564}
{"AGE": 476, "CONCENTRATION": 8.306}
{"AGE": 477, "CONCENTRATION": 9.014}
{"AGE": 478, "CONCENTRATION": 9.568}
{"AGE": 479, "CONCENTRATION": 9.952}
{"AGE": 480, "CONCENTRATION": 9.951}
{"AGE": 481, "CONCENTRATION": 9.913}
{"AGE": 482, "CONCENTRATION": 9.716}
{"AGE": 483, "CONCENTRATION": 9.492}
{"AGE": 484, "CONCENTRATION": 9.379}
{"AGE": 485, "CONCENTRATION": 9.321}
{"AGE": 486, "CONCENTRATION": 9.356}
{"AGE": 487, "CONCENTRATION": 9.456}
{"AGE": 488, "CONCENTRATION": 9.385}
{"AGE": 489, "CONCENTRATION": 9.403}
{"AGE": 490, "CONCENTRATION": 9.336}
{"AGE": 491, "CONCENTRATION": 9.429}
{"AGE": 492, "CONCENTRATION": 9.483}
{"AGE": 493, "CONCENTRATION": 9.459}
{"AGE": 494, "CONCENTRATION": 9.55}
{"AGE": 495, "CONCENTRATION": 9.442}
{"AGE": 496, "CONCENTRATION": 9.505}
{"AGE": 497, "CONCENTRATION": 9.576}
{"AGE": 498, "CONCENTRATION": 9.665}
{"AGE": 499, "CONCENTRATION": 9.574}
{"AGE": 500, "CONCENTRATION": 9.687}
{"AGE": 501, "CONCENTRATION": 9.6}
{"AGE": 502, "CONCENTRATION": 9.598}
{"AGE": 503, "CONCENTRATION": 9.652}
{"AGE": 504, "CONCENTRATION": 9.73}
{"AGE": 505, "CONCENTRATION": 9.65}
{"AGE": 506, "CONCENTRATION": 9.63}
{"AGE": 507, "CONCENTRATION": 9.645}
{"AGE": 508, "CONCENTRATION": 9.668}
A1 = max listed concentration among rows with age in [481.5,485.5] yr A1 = 9.716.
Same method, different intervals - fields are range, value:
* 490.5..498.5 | 9.665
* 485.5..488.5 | 9.456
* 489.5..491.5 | 9.429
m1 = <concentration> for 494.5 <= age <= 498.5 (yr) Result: 9.55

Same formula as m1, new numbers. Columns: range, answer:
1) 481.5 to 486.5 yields 9.45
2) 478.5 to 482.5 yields 9.88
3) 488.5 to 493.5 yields 9.42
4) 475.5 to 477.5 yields 8.66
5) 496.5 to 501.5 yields 9.62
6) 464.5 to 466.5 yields 4.81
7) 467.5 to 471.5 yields 5.31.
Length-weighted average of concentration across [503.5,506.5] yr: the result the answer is 9.67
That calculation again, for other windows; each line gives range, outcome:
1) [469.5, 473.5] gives 5.86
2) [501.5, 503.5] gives 9.62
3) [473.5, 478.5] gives 8.26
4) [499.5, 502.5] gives 9.63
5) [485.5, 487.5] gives 9.41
